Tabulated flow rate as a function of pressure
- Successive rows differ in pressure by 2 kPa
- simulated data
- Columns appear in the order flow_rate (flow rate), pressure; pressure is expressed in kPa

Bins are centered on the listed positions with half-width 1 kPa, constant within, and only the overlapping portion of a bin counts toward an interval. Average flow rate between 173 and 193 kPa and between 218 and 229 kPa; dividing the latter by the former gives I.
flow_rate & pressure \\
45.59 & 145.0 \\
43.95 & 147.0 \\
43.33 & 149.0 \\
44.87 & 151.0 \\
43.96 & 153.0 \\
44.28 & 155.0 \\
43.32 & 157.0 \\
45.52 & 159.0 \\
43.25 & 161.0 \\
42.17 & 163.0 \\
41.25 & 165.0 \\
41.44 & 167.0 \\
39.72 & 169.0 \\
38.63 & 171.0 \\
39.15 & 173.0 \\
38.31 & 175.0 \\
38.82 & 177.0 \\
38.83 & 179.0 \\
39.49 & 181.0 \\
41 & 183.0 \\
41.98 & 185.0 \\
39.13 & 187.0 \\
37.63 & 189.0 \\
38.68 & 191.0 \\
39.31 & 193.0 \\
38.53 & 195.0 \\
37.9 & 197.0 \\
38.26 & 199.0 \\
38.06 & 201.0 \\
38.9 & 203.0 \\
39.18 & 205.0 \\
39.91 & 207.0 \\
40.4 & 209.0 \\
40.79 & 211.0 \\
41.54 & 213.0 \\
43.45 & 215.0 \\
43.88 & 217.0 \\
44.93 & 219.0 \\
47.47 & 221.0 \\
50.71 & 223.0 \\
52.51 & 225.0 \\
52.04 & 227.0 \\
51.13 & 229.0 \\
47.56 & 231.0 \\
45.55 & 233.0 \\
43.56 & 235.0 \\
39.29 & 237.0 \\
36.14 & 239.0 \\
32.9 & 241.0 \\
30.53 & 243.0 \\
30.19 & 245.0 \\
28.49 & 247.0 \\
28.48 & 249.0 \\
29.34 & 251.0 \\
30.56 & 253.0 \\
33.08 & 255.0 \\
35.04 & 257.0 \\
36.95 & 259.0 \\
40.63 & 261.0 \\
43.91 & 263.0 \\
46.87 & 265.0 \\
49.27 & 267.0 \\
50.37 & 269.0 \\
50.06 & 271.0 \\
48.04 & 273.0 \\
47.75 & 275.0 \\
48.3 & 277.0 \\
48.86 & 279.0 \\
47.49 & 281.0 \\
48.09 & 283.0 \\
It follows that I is 1.3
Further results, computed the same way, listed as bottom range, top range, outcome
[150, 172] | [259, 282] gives 1.10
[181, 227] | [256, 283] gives 1.10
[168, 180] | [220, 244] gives 1.13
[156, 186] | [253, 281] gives 1.08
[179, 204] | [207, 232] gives 1.18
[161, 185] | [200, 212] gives 0.99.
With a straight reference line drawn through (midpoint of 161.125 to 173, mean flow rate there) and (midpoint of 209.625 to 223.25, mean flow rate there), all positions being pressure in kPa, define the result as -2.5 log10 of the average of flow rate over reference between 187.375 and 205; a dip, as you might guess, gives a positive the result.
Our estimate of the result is 0.12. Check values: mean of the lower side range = 40.7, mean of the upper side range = 44.2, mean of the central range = 38.5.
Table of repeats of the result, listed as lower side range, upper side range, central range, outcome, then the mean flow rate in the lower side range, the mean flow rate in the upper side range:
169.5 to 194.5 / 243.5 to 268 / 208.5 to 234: -0.23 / 39.2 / 36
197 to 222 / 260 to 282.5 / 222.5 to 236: -0.14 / 41.3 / 47.4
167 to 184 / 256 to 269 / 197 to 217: 0.01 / 39.4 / 42.7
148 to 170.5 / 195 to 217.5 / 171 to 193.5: 0.06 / 42.9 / 40.1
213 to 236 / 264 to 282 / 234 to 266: 0.33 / 47.3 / 48.6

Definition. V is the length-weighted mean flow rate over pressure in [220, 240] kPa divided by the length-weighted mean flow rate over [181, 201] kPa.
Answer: 1.19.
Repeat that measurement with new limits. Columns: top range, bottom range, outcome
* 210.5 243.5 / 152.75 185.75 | 1.07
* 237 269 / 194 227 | 0.85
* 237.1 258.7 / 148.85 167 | 0.74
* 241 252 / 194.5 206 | 0.77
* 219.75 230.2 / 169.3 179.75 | 1.30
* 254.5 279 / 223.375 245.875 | 1.06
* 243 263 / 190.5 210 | 0.85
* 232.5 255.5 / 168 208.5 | 0.86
